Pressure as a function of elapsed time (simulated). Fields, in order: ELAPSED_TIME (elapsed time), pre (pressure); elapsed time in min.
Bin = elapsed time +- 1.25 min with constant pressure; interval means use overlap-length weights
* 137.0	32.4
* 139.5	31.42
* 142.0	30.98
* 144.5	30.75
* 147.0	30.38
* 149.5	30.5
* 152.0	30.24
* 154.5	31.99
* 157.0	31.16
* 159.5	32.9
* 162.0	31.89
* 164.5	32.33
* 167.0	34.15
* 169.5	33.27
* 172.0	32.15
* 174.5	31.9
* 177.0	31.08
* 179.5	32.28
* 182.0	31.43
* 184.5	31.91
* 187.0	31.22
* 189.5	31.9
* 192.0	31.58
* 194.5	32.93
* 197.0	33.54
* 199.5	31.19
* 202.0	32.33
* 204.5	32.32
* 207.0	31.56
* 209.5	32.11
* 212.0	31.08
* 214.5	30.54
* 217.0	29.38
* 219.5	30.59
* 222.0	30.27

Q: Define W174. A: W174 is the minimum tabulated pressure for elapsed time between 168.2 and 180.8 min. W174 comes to 31.08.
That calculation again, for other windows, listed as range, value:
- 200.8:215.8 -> 30.54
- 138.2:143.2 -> 30.98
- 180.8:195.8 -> 31.22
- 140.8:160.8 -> 30.24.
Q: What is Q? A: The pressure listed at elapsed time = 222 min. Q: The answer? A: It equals 30.27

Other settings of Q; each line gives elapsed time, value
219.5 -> 30.59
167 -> 34.15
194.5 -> 32.93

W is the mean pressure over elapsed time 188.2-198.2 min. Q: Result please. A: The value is 32.5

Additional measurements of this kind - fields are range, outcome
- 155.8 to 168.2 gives 32.5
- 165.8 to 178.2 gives 32.5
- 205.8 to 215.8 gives 31.3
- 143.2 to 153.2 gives 30.5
